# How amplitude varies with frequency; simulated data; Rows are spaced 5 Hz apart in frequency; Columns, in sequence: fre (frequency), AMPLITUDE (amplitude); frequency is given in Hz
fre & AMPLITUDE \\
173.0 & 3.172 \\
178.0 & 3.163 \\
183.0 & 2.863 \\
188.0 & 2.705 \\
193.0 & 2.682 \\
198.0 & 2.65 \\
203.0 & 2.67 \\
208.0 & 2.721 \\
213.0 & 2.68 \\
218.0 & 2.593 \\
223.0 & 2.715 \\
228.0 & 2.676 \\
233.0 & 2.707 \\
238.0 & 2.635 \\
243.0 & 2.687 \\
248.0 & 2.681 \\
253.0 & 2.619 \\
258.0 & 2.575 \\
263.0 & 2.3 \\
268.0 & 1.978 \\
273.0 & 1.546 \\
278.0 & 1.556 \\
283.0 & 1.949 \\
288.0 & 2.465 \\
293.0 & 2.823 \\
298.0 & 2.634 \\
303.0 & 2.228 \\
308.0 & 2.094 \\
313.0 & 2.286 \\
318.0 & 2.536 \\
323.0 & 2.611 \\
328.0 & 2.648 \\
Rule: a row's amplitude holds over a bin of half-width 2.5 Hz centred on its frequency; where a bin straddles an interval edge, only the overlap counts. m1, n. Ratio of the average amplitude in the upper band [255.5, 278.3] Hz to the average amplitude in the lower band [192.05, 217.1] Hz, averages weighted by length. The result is 0.76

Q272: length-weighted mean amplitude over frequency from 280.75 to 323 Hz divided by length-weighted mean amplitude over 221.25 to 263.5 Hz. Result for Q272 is 0.9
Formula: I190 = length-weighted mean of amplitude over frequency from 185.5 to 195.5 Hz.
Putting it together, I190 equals 2.69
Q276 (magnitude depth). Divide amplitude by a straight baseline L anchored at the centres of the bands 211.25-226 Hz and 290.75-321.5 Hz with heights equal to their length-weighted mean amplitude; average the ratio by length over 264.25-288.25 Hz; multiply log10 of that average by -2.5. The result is 0.32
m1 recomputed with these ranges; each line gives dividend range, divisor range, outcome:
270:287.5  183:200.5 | 0.66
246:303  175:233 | 0.83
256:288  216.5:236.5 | 0.75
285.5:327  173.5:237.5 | 0.90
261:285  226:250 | 0.69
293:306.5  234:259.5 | 0.94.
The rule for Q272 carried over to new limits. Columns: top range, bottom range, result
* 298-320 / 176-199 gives 0.82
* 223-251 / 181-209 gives 0.99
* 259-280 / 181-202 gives 0.70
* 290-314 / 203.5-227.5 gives 0.90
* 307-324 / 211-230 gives 0.90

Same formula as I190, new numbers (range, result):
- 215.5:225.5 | 2.65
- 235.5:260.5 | 2.64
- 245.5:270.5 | 2.43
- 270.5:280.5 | 1.55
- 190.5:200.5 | 2.67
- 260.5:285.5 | 1.87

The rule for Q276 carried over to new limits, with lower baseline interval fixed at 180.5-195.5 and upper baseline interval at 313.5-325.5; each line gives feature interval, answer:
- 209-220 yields 0.02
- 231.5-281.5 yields 0.14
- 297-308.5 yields 0.11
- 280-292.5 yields 0.13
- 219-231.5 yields 0.00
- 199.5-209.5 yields 0.01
